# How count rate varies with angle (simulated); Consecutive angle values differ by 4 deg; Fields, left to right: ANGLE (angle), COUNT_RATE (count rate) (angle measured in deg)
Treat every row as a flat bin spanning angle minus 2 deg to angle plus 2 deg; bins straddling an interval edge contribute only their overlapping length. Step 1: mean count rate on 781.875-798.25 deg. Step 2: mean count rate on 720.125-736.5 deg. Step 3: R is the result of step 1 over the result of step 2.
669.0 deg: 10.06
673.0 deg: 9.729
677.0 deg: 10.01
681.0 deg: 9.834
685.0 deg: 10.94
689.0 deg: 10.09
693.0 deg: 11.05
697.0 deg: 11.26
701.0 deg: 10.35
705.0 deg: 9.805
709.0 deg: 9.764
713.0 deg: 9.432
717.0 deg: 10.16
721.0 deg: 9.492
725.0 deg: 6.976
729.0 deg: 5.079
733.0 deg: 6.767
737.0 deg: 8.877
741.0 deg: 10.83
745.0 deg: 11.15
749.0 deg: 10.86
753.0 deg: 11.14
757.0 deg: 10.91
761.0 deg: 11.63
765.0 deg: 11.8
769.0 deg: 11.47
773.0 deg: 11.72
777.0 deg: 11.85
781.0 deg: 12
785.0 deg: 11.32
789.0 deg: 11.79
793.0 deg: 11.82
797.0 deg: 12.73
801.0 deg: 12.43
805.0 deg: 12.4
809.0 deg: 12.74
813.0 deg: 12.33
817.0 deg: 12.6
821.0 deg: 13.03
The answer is 1.68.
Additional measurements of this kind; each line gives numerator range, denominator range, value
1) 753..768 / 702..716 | 1.17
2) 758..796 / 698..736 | 1.34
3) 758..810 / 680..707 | 1.14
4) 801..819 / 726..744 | 1.56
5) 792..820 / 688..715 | 1.22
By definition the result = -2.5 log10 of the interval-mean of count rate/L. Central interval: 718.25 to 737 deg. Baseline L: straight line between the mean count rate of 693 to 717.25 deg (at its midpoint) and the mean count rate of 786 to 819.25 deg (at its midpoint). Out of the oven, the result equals 0.40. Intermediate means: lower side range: 10.2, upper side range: 12.3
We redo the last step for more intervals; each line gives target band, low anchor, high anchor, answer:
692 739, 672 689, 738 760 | 0.16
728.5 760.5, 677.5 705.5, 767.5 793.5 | 0.15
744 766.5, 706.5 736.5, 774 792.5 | -0.11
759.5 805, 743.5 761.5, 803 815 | -0.01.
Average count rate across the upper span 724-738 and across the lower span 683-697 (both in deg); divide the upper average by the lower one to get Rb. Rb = 0.6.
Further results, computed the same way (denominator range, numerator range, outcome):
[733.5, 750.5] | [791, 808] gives 1.23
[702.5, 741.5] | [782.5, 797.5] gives 1.37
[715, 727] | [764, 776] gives 1.31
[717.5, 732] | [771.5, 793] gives 1.57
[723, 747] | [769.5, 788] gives 1.41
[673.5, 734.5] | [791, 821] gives 1.32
